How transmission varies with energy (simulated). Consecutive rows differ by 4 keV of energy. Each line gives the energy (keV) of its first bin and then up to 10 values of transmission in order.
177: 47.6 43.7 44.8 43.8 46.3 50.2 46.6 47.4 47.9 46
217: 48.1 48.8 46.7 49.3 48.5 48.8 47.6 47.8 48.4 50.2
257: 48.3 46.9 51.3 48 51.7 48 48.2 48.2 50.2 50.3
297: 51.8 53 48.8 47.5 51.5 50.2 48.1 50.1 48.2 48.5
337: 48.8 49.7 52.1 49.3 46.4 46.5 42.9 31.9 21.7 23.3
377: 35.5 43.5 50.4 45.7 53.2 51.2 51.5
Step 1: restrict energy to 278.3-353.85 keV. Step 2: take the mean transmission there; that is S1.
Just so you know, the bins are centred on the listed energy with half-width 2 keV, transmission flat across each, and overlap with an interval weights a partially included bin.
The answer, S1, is 49.6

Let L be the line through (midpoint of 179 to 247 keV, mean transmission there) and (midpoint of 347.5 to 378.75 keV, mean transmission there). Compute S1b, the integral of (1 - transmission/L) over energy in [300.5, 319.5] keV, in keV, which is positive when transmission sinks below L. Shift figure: -4.4 keV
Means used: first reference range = 47.2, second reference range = 37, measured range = 49.9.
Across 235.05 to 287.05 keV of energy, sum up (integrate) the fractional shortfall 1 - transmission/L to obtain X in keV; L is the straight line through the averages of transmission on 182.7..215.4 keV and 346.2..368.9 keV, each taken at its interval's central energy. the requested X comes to -4.60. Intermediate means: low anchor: 46.6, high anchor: 41.9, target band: 48.7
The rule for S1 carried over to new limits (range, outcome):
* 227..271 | 48.6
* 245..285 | 48.9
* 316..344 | 49.2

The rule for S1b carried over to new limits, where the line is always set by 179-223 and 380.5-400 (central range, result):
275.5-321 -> -1.59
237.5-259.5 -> -0.51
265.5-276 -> -0.49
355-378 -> 7.25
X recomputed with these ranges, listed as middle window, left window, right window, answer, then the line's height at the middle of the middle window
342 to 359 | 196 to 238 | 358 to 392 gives -4.1 keV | 39.2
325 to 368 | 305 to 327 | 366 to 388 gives -3.6 keV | 42.3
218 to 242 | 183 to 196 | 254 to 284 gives -0.6 keV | 47.2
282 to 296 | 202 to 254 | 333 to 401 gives -1.1 keV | 46.1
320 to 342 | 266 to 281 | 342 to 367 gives -1.3 keV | 46.3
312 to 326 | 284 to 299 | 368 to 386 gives -1.4 keV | 45.3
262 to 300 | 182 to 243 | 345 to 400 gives -3.9 keV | 45.1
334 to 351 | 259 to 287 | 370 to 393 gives -2.6 keV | 43.2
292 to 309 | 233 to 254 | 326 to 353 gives -0.6 keV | 48.9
